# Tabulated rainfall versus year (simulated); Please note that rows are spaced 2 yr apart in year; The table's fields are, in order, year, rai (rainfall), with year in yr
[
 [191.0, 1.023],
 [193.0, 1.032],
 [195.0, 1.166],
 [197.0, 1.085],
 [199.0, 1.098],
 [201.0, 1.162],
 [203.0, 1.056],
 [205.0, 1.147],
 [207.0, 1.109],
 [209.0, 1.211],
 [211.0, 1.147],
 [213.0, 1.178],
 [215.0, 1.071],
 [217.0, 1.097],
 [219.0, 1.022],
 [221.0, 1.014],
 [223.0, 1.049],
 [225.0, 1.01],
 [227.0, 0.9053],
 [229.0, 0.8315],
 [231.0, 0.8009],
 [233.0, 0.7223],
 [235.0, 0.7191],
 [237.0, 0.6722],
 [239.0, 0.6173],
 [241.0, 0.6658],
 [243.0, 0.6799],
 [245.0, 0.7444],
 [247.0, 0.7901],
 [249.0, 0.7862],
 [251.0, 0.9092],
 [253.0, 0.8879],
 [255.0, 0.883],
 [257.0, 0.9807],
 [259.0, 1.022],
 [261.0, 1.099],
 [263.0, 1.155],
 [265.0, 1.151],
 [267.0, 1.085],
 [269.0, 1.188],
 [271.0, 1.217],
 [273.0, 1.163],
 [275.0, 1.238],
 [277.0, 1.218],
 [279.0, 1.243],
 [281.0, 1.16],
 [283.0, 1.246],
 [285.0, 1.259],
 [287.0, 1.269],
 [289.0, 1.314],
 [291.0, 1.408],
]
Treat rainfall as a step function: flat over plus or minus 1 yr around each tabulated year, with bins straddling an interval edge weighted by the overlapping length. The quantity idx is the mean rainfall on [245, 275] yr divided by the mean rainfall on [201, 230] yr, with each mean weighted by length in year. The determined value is 0.96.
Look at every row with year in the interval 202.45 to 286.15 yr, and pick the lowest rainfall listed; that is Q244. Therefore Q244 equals 0.6173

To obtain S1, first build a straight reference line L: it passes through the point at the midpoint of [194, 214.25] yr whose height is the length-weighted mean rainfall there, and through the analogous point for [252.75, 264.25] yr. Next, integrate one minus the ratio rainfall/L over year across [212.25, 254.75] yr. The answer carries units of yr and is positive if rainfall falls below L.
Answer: 8.3 yr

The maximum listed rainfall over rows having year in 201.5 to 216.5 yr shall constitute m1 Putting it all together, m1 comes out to 1.211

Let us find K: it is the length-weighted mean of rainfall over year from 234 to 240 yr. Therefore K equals 0.67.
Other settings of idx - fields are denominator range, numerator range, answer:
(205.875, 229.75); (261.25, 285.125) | 1.12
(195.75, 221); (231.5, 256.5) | 0.69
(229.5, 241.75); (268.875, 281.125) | 1.71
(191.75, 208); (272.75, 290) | 1.12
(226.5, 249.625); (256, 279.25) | 1.54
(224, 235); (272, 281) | 1.44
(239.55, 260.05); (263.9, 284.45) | 1.44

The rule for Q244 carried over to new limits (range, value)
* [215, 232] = 0.8009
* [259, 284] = 1.022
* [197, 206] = 1.056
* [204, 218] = 1.071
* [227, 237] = 0.6722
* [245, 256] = 0.7444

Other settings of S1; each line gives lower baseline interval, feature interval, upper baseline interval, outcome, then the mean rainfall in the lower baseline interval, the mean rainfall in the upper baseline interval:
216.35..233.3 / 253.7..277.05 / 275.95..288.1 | 0.8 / 0.945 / 1.23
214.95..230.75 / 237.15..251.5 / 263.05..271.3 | 4.5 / 0.986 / 1.15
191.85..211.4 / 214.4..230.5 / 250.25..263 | 1.1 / 1.12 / 0.98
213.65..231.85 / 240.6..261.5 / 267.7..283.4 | 4.7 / 0.983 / 1.21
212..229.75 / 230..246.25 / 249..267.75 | 5.0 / 1.02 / 1.01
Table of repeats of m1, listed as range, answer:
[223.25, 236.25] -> 1.01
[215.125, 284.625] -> 1.246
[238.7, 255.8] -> 0.9092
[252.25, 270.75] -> 1.188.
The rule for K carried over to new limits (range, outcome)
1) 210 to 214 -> 1.16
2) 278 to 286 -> 1.23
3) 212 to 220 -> 1.09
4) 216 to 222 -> 1.04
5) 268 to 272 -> 1.2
